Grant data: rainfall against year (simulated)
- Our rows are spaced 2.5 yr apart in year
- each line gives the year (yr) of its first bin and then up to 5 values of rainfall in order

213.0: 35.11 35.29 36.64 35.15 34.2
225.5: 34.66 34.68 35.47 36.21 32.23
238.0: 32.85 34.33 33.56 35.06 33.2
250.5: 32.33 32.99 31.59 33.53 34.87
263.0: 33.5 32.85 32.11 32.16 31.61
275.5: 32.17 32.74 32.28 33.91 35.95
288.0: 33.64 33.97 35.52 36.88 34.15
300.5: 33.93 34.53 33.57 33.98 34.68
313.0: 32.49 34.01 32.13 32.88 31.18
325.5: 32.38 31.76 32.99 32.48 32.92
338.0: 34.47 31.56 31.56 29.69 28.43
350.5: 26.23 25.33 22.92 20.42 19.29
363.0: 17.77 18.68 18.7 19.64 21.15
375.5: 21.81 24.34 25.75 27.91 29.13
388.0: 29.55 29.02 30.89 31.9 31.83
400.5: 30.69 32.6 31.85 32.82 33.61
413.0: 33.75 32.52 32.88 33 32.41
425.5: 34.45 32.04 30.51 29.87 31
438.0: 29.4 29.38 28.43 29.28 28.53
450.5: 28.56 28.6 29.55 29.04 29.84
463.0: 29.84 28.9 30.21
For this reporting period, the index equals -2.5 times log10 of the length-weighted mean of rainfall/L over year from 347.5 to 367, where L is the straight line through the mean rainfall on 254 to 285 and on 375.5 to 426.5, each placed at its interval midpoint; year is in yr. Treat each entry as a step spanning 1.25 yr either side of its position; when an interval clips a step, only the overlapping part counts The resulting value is 0.38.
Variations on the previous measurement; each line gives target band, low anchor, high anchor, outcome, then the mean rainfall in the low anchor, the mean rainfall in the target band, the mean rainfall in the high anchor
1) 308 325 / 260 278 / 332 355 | -0.07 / 32.7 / 33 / 30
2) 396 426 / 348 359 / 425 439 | -0.12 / 24.3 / 32.6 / 31.1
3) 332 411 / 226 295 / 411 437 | 0.20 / 33.6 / 27.3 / 32.3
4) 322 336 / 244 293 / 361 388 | -0.18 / 33.2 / 32.3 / 22.7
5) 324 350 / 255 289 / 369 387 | -0.15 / 33.1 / 31.7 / 24.2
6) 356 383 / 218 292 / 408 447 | 0.46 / 33.6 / 21.1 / 31.5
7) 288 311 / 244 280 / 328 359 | -0.11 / 32.9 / 34.5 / 29.3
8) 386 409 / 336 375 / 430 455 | -0.16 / 24.5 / 31.2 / 29.3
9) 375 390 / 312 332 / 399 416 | 0.21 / 32.5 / 26.8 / 32.5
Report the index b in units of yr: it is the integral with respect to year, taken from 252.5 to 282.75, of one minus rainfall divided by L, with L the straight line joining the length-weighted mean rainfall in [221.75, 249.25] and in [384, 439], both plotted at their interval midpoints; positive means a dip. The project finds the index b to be 0.9 yr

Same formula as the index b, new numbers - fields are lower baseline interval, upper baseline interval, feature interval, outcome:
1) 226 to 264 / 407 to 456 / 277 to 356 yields 0.75 yr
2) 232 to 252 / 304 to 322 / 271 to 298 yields -0.27 yr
